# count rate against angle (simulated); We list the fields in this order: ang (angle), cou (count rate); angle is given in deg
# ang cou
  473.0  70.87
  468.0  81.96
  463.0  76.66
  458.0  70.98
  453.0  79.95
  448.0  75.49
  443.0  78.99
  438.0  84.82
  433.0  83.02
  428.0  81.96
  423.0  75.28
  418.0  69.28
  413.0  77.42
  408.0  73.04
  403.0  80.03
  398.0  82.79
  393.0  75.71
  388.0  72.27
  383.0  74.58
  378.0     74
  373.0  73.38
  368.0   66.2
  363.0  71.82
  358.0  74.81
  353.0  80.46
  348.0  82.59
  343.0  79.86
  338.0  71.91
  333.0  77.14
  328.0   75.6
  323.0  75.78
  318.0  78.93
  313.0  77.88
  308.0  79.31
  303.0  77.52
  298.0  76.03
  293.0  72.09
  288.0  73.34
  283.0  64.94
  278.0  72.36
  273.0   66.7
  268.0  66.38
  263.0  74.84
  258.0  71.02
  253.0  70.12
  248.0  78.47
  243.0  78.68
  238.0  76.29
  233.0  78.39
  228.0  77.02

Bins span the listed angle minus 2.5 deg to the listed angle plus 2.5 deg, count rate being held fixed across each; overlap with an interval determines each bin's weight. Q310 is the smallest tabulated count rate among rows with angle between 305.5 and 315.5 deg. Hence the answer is 77.88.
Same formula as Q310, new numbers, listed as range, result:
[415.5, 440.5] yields 69.28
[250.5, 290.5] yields 64.94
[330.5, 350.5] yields 71.91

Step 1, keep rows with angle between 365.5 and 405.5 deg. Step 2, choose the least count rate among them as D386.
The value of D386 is 66.2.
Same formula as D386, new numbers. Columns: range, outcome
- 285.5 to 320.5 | 72.09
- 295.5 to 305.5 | 76.03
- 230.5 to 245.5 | 76.29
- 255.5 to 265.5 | 71.02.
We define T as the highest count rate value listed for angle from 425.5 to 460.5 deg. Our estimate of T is 84.82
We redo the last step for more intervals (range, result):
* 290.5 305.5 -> 77.52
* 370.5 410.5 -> 82.79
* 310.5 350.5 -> 82.59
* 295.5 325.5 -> 79.31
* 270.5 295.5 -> 73.34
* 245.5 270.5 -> 78.47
